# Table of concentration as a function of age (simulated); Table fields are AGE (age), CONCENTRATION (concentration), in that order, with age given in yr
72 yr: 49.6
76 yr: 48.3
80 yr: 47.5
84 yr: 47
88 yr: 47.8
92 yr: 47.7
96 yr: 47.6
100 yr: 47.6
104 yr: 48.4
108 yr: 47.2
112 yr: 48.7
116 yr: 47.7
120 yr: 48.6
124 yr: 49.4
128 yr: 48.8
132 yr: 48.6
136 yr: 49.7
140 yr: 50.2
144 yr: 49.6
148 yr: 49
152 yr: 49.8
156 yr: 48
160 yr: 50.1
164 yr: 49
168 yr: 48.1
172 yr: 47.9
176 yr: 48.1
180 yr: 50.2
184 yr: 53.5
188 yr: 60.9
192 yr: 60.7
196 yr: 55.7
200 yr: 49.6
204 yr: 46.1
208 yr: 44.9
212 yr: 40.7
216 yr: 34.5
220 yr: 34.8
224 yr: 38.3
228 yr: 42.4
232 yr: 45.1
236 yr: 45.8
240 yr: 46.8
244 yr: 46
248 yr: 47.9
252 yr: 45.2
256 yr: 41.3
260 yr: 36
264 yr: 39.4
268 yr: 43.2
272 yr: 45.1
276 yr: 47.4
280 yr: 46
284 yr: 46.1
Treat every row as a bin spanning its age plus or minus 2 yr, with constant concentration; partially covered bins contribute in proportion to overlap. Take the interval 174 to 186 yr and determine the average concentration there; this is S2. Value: 50.6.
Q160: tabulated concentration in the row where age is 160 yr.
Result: 50.1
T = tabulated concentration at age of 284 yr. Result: 46.1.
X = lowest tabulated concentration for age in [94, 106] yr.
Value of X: 47.6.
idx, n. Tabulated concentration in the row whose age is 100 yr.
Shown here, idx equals 47.6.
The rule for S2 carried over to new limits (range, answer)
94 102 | 47.6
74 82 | 47.9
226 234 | 43.8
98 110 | 47.7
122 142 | 49.3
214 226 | 35.9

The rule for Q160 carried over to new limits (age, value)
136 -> 49.7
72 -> 49.6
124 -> 49.4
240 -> 46.8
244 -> 46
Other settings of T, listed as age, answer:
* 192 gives 60.7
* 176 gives 48.1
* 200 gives 49.6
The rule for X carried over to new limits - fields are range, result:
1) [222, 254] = 38.3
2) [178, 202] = 49.6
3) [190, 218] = 34.5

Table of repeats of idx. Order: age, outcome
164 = 49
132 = 48.6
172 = 47.9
